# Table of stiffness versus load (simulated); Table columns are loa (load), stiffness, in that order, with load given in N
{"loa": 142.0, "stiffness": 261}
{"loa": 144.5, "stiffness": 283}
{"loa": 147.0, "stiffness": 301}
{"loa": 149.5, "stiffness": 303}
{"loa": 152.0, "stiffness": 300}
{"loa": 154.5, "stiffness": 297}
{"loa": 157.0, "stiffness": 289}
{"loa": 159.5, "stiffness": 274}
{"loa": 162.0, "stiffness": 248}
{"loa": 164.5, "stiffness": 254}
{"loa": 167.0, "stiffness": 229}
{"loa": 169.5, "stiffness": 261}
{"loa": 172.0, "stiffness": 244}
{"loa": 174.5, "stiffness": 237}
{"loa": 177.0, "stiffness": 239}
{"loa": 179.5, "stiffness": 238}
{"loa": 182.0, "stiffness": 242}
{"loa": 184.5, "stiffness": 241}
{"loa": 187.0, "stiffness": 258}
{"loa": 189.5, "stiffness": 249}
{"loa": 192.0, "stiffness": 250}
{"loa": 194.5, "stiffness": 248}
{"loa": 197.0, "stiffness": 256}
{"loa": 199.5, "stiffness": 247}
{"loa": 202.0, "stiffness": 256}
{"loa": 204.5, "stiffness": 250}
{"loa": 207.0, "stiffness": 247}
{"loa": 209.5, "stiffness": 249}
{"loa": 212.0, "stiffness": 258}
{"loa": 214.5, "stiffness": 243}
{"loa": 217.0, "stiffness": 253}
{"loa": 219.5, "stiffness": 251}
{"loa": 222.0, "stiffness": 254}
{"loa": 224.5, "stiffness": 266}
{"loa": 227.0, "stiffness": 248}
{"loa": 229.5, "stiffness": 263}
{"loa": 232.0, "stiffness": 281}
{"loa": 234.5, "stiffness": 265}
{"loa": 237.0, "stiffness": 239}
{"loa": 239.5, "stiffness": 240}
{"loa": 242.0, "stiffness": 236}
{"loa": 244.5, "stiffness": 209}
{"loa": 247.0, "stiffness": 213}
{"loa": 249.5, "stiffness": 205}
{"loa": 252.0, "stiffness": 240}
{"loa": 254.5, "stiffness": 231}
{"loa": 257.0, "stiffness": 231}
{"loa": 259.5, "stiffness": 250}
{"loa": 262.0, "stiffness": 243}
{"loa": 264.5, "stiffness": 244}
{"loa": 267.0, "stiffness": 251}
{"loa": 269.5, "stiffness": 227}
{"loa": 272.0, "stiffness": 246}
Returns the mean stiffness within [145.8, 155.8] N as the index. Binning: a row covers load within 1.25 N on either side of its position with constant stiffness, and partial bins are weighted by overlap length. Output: 300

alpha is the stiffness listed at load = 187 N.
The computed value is 258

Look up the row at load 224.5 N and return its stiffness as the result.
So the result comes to 266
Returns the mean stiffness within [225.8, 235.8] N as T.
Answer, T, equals 264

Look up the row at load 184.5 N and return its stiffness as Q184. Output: 241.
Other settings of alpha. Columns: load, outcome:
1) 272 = 246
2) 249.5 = 205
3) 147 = 301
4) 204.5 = 250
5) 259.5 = 250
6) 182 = 242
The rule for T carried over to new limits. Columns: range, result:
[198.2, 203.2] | 252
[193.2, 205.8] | 251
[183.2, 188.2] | 249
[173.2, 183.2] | 239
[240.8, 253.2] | 220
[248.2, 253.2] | 222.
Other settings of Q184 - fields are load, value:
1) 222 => 254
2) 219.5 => 251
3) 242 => 236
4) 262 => 243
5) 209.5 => 249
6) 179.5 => 238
